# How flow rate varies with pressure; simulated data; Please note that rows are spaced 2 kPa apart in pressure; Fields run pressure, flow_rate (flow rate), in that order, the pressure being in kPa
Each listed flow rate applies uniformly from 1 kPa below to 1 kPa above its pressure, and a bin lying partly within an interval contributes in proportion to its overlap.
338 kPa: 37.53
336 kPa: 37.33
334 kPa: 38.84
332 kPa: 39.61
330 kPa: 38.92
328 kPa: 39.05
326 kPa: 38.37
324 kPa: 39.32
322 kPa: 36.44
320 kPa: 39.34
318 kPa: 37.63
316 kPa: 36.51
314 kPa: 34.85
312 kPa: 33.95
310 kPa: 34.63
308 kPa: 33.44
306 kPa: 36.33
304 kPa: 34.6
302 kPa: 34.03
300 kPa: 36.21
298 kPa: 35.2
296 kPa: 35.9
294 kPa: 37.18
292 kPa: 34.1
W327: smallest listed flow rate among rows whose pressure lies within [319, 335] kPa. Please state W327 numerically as 36.44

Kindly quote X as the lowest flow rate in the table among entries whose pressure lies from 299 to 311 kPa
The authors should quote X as 33.44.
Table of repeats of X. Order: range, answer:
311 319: 33.95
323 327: 38.37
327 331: 38.92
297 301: 35.2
